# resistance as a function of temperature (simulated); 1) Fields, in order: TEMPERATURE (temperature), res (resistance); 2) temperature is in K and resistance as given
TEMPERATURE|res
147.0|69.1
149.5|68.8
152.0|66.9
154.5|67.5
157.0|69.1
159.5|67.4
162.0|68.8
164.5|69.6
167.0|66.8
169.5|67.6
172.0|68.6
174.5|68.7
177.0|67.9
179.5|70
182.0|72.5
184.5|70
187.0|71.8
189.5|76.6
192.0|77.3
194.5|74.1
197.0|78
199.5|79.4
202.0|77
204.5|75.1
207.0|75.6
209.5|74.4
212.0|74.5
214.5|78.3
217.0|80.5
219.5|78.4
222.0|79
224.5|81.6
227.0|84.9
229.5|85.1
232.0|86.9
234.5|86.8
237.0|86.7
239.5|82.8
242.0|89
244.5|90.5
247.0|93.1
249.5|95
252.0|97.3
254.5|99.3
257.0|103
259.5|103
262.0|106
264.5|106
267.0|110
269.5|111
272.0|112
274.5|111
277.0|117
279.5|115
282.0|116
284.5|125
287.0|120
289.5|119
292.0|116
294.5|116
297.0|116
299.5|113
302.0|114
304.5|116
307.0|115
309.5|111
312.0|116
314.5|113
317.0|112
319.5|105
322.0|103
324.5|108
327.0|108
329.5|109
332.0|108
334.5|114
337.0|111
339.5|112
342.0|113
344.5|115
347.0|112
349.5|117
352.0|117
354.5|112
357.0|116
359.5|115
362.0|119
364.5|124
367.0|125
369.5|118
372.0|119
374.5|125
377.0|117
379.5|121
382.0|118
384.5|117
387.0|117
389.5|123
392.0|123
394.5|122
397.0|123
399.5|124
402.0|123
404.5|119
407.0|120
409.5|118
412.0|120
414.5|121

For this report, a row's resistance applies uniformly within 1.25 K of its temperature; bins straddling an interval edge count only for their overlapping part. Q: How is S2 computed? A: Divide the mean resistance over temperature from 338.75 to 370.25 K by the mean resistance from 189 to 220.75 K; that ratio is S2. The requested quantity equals 1.52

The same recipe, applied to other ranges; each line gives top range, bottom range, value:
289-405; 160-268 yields 1.42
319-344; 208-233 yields 1.36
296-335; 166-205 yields 1.53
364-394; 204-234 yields 1.51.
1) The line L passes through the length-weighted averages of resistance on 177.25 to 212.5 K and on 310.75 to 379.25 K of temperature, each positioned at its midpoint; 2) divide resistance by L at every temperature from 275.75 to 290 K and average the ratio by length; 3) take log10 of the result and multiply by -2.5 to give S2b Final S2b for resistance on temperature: -0.21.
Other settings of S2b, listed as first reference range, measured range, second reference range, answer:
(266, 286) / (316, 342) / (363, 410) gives 0.082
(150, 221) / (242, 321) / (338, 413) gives -0.146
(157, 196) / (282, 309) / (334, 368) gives -0.154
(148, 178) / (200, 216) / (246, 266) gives 0.105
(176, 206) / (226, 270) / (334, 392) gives -0.076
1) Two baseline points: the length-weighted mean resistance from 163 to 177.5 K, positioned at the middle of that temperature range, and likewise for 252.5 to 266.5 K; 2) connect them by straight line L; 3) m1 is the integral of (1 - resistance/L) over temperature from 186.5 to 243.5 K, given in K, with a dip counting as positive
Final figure 3.9 K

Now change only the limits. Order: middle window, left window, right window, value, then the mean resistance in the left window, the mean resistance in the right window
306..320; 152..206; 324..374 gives -0.9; 71.5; 115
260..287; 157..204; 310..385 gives -4.9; 71.8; 115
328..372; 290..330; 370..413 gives 0.4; 112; 120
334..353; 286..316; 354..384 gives 0.6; 115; 119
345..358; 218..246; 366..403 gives -0.2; 84.7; 121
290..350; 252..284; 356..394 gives 1.1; 109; 120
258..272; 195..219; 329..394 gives -2.4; 76.9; 117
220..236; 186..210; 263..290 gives 1.2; 76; 115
